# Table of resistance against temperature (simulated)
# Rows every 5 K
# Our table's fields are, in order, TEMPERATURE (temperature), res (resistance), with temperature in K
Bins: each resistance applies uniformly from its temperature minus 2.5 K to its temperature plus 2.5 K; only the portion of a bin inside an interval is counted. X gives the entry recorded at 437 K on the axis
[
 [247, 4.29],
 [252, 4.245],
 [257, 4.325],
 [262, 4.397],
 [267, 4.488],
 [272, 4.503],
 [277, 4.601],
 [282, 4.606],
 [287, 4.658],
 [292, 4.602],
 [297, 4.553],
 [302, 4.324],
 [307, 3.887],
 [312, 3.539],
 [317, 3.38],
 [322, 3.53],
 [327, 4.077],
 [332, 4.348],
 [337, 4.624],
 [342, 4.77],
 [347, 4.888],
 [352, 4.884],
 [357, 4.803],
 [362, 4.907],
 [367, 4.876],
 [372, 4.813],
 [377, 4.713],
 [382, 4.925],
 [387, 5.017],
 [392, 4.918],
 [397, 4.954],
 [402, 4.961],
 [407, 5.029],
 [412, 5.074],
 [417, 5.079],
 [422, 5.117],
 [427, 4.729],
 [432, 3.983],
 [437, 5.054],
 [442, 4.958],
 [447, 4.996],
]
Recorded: 5.054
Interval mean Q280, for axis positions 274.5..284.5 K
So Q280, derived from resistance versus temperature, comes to 4.6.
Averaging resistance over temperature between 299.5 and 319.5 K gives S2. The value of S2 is 3.78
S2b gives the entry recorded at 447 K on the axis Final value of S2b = 4.996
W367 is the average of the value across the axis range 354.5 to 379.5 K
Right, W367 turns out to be 4.82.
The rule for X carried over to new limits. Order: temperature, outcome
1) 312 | 3.539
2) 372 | 4.813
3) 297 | 4.553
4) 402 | 4.961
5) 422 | 5.117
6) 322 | 3.53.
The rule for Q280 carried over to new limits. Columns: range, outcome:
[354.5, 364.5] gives 4.85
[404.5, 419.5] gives 5.06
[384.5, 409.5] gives 4.98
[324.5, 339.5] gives 4.35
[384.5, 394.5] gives 4.97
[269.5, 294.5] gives 4.59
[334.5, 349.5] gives 4.76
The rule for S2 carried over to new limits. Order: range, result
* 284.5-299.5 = 4.6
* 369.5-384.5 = 4.82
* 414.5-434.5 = 4.73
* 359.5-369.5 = 4.89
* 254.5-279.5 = 4.46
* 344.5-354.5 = 4.89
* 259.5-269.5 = 4.44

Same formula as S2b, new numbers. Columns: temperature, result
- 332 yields 4.348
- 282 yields 4.606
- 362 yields 4.907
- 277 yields 4.601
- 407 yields 5.029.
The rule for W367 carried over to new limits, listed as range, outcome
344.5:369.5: 4.87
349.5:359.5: 4.84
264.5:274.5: 4.5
